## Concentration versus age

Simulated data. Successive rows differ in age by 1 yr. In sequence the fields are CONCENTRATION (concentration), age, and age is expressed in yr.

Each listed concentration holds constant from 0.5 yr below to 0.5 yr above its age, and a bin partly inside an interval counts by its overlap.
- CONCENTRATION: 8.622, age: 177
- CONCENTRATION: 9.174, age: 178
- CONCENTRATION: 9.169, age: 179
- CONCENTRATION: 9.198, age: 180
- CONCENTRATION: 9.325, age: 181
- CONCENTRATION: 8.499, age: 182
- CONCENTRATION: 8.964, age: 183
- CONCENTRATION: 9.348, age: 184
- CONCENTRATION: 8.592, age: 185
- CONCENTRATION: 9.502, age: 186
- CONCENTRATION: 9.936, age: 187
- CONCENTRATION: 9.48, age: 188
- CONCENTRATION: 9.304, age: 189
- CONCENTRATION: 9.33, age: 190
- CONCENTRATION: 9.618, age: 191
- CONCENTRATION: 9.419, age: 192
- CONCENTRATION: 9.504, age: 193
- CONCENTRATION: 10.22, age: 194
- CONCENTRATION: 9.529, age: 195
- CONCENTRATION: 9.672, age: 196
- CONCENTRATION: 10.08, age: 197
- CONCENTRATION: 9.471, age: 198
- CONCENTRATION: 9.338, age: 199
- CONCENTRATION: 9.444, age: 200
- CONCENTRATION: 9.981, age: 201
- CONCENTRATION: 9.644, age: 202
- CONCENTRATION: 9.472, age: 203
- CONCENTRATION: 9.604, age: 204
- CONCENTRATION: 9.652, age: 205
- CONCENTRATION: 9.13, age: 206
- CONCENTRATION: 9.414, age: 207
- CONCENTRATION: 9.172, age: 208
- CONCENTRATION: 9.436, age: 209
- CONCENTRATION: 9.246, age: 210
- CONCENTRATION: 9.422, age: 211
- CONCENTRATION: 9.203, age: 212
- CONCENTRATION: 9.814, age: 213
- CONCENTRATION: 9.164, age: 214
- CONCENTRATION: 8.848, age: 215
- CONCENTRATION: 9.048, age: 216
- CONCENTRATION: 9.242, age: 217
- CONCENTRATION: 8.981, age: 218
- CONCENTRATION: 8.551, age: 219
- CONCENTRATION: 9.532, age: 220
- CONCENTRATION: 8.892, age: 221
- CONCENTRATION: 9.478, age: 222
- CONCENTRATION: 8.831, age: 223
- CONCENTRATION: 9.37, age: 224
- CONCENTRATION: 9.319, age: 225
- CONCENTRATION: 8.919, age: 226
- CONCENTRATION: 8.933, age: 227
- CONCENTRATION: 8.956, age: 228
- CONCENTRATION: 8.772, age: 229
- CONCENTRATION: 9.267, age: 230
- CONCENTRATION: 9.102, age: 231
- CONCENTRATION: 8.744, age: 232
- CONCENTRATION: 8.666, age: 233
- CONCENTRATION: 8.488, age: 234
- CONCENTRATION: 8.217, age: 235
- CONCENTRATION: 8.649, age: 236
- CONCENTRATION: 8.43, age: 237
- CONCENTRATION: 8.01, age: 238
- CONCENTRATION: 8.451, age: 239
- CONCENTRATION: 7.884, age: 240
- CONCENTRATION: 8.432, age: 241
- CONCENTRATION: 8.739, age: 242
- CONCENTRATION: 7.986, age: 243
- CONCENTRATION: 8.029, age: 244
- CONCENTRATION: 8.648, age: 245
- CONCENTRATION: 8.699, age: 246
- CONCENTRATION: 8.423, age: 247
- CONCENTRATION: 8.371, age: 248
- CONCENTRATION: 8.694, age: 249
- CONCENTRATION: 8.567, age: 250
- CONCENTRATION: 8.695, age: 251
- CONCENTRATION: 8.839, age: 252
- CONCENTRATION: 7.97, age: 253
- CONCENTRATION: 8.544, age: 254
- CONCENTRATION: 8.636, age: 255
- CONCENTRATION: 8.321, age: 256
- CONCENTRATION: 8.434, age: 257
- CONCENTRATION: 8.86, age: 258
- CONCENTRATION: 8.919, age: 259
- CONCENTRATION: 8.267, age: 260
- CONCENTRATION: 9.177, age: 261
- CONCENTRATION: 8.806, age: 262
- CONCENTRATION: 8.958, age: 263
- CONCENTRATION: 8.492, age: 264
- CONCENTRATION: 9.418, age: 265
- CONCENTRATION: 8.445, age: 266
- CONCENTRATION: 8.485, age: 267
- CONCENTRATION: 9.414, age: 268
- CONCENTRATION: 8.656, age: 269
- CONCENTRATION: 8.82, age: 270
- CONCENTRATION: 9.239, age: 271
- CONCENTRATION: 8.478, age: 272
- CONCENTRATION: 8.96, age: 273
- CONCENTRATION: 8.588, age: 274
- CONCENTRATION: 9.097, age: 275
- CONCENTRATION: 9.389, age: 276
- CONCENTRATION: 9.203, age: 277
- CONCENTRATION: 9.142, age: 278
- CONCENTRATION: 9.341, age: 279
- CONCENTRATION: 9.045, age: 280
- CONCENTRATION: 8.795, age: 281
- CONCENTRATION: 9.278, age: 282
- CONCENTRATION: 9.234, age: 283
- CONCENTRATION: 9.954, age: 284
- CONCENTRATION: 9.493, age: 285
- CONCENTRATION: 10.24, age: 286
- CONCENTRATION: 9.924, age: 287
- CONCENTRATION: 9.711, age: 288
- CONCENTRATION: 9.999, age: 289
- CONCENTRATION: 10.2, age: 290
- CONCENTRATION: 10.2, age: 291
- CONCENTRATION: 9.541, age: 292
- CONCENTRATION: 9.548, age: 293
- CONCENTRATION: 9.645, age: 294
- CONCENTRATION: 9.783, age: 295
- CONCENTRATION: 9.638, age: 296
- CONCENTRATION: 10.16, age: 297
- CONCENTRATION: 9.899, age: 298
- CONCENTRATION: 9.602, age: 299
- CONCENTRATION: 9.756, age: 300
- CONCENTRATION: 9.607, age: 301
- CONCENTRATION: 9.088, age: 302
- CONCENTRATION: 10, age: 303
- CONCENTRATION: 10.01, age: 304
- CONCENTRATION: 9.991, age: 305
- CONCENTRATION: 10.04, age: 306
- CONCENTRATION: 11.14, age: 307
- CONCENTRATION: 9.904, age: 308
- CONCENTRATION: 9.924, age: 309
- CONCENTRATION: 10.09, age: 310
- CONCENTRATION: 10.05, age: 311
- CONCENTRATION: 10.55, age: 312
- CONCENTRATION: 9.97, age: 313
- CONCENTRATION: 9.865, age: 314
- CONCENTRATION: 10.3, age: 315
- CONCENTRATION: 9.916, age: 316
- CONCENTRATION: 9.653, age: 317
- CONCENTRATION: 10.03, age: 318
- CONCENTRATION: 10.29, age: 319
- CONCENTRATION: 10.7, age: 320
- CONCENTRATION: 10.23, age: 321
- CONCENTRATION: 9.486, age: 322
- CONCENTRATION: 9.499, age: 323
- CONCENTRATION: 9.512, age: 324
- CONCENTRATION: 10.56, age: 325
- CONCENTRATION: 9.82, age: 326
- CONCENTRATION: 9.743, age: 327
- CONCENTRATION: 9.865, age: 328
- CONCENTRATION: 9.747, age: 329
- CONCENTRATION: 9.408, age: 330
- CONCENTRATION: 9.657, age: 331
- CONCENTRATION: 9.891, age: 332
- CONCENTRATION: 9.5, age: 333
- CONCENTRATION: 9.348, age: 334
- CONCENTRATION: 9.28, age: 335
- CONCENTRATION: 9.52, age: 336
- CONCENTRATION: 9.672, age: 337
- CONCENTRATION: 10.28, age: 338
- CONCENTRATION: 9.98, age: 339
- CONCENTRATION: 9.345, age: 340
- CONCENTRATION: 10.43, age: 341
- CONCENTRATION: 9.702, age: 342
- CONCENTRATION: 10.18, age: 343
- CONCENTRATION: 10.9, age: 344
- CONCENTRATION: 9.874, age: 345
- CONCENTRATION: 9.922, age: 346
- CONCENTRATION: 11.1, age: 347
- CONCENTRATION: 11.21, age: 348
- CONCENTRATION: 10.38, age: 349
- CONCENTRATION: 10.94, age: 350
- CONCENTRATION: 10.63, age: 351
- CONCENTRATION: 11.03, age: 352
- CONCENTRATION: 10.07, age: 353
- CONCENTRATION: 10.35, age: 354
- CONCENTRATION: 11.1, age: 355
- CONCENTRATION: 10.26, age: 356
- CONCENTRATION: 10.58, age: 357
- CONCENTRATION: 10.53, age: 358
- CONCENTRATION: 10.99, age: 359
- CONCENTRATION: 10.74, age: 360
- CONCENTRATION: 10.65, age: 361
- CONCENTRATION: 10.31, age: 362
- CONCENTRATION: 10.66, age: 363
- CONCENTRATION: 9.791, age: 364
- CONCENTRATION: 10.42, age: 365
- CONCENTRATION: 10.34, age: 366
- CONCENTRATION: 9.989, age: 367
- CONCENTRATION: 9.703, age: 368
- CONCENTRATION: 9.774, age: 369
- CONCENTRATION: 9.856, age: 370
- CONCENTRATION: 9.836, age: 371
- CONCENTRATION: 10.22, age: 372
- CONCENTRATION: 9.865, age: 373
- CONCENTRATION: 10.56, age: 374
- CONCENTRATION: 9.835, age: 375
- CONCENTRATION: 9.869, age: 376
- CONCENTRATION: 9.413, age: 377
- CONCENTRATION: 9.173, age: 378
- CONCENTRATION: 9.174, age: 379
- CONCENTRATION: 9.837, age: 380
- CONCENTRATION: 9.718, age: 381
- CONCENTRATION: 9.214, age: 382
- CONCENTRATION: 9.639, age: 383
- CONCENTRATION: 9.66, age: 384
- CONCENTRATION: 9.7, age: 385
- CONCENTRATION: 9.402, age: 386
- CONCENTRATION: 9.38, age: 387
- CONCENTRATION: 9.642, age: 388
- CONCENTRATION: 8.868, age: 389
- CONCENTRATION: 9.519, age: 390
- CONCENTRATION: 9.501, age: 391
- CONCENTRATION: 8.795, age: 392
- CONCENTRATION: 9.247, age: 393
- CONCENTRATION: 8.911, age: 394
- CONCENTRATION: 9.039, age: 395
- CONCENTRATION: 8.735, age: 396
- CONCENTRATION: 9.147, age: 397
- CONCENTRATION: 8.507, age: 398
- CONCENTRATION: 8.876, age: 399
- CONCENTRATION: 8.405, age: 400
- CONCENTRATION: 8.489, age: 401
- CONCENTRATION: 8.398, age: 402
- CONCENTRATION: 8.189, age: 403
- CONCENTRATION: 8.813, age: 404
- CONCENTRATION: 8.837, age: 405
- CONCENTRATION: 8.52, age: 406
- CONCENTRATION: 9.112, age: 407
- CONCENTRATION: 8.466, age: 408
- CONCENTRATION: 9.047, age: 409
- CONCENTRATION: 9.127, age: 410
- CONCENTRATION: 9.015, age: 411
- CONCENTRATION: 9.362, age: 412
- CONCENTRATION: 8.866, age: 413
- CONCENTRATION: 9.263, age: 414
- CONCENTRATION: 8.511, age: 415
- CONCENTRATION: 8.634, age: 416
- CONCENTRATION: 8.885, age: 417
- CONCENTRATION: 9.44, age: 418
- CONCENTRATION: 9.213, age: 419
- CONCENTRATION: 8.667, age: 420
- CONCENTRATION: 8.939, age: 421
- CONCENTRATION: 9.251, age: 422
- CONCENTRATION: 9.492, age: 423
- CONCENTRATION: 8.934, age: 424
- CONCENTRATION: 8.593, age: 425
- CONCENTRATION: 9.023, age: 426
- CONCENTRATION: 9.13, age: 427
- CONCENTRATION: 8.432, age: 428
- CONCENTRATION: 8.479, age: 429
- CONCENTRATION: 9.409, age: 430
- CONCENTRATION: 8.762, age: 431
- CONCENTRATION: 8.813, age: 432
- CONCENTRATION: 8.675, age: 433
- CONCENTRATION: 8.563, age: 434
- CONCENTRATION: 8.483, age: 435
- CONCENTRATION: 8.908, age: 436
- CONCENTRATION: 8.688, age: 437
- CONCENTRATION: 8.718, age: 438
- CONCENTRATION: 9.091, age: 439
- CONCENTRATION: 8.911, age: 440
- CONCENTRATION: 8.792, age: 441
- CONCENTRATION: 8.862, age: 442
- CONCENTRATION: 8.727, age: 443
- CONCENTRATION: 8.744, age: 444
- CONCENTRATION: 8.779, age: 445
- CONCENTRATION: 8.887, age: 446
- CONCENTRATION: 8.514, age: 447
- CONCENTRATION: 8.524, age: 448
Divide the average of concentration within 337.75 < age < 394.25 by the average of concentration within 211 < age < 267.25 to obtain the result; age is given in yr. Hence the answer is 1.1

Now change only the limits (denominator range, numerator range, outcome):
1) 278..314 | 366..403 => 0.96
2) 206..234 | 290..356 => 1.10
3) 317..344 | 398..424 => 0.90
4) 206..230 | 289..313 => 1.08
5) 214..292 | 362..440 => 1.03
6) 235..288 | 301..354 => 1.14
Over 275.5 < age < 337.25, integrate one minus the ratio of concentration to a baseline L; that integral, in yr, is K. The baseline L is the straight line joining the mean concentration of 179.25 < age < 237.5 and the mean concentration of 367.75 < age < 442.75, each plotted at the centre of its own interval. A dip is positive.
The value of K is -4.2 yr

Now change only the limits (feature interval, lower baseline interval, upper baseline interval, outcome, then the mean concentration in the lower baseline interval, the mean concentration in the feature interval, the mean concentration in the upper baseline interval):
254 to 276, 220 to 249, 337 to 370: 0.8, 8.68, 8.79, 10.4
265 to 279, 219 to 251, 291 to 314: 0.6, 8.69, 8.95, 9.91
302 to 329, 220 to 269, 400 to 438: -3.9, 8.69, 10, 8.84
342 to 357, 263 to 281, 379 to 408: -2.5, 8.95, 10.5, 9.07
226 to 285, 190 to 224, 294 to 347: 5.3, 9.39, 8.75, 9.92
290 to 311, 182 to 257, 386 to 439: -2.1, 9.02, 9.89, 8.9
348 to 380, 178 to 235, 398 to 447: -4.6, 9.26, 10.2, 8.83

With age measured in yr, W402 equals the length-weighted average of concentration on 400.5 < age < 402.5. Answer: 8.44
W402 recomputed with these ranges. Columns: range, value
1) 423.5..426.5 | 8.85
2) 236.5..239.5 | 8.3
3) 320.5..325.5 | 9.86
